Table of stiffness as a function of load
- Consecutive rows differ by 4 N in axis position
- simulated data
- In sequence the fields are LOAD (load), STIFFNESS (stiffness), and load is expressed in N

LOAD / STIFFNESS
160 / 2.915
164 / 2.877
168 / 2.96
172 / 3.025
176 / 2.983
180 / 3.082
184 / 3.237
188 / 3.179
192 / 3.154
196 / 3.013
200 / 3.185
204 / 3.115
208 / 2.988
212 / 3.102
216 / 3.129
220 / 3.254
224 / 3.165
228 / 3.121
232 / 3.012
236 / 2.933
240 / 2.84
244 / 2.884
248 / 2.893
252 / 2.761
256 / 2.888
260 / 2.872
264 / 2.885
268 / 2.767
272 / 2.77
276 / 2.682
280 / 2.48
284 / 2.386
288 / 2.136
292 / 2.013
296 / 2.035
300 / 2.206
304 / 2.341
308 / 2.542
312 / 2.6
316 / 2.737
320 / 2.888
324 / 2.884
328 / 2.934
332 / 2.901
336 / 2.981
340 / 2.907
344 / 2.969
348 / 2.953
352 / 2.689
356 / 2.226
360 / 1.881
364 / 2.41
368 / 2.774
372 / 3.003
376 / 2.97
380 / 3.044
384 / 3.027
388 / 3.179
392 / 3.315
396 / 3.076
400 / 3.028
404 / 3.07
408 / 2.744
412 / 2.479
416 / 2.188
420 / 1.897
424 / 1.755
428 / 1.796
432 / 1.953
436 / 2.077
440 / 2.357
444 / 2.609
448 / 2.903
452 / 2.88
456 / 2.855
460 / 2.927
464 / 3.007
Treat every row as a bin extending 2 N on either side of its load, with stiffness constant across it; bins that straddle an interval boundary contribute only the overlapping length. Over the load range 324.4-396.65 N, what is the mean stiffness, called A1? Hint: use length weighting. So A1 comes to 2.84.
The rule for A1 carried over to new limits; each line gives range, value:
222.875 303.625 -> 2.67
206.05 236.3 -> 3.1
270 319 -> 2.42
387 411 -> 3.04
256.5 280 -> 2.77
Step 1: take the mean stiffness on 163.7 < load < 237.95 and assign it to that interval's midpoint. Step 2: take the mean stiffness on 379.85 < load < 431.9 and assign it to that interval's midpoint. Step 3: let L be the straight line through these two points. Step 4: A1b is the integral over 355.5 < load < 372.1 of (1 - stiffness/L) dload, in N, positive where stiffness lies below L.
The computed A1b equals 1.8 N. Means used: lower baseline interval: 3.08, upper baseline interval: 2.62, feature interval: 2.42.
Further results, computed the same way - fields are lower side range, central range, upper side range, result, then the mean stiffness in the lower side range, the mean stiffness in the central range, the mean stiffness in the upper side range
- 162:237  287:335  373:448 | 4.89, 3.08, 2.54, 2.6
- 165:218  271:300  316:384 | 5.73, 3.08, 2.33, 2.78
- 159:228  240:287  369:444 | 3.01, 3.08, 2.74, 2.61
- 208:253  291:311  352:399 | 4.51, 3.01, 2.26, 2.81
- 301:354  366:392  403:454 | -4.72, 2.78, 3.02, 2.35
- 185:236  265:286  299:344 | 1.94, 3.11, 2.63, 2.74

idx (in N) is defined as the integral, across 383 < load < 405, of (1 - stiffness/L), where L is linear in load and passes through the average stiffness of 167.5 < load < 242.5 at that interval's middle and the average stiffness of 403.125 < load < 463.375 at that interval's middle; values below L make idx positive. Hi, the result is -5.0 N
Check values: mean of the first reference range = 3.08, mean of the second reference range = 2.43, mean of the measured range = 3.12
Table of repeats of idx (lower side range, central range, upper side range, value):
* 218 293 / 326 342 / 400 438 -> -2.5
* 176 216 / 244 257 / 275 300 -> -1.2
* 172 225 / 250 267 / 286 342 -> -0.1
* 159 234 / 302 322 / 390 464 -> 1.4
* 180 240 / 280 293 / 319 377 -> 3.0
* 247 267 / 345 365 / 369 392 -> 3.7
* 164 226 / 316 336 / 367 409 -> 1.1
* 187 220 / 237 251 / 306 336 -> 0.6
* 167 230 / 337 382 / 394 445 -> -2.4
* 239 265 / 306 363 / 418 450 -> -3.8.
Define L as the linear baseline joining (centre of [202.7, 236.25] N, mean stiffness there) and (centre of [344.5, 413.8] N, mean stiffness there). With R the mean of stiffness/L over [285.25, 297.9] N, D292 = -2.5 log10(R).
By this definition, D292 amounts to 0.39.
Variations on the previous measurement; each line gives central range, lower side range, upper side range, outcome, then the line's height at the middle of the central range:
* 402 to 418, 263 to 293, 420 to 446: -0.22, 2.14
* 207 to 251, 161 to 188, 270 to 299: -0.12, 2.7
